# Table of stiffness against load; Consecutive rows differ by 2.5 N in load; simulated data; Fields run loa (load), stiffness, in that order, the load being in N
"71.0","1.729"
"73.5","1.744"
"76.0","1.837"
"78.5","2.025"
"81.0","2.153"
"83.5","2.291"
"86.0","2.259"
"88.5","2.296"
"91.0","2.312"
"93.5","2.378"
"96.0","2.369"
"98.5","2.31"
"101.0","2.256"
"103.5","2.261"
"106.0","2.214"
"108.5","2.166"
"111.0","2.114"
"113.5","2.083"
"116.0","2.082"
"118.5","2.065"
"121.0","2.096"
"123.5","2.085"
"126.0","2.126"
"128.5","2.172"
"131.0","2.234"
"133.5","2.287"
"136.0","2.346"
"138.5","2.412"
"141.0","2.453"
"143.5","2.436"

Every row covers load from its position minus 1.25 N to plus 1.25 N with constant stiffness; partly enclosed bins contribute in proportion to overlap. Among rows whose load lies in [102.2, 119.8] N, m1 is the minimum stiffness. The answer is 2.065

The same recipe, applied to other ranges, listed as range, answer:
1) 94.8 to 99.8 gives 2.31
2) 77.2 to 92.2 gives 2.025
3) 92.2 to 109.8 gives 2.166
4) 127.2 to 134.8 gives 2.172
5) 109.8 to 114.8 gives 2.083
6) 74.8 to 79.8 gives 1.837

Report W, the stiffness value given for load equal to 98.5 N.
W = 2.31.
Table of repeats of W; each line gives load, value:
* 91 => 2.312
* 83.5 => 2.291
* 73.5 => 1.744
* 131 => 2.234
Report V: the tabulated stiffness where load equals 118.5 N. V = 2.065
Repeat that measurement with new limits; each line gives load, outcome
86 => 2.259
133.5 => 2.287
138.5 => 2.412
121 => 2.096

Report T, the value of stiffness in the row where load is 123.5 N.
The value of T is 2.085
